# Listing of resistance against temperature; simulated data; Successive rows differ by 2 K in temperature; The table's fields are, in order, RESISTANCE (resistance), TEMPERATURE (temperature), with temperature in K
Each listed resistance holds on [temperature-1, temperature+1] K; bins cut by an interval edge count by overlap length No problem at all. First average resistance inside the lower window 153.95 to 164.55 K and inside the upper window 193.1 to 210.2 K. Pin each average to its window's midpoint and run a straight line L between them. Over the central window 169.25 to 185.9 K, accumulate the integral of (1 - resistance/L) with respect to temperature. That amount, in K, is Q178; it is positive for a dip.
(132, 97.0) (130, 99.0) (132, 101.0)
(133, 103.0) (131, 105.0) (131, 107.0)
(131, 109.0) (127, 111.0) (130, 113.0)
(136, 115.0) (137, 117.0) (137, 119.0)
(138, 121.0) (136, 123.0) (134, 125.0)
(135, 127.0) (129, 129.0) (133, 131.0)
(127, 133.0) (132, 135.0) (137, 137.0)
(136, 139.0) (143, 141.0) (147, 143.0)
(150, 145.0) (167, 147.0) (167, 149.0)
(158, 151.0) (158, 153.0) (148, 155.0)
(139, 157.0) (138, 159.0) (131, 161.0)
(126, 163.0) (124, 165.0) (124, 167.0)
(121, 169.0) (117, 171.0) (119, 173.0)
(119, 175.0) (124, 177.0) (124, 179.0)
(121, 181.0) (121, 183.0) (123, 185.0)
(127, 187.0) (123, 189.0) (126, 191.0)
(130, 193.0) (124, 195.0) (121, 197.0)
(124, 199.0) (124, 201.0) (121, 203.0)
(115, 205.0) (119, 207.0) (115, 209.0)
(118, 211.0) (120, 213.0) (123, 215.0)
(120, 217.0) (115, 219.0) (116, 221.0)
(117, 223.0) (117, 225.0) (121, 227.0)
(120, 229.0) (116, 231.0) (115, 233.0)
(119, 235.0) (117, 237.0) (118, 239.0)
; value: 1.08 K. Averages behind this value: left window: 136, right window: 121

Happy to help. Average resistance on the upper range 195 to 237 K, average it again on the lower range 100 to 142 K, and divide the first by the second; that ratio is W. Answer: 0.89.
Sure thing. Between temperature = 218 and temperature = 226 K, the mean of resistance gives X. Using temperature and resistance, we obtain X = 116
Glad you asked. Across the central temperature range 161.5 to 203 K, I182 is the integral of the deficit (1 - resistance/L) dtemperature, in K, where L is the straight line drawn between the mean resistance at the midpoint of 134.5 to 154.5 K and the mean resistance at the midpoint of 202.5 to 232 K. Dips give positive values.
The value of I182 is 3.1 K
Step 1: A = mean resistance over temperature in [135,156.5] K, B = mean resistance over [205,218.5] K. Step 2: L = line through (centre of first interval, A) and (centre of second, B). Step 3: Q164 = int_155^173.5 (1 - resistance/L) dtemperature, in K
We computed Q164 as 1.8 K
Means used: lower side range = 150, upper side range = 119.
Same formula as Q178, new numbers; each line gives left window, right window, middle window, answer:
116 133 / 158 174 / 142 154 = -2.7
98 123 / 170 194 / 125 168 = -4.2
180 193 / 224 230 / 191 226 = 0.4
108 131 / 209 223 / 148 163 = -2.2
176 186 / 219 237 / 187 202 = -0.4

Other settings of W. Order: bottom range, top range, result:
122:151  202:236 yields 0.83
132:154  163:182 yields 0.83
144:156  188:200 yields 0.79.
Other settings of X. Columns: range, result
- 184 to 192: 125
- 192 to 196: 127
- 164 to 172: 122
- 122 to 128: 135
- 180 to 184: 121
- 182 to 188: 124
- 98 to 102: 131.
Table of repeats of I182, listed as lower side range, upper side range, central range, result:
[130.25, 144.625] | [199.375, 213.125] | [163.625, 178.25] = 0.8 K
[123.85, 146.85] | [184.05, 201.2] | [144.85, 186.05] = -0.9 K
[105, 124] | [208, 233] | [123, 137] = -0.1 K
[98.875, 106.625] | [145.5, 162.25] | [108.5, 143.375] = 1.4 K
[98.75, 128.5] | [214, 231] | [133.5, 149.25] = -2.0 K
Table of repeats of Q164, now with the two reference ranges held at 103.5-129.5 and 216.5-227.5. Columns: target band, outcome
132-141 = -0.27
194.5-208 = -0.05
